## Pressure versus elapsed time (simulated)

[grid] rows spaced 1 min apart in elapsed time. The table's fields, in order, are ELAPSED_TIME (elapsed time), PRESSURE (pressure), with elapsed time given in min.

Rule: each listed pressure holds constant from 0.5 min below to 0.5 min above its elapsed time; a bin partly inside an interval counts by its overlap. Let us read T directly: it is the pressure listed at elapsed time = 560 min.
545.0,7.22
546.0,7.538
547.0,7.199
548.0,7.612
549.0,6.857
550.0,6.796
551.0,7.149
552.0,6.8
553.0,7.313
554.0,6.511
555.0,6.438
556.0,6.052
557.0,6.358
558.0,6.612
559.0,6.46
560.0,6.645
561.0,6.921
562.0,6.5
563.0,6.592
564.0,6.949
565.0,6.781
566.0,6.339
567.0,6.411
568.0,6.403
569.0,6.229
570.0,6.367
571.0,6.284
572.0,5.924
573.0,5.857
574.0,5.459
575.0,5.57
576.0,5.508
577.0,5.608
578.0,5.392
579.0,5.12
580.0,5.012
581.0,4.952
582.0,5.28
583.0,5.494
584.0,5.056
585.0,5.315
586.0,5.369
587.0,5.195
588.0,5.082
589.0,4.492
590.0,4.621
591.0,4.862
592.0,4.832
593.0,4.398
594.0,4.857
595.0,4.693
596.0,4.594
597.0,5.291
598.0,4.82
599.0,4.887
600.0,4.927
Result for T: 6.645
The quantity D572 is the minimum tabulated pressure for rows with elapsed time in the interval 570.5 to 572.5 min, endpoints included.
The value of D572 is 5.924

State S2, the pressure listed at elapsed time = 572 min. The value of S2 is 5.924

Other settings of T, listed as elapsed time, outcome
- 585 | 5.315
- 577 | 5.608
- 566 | 6.339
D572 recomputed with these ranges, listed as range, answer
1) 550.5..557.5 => 6.052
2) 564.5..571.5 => 6.229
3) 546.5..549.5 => 6.857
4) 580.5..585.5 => 4.952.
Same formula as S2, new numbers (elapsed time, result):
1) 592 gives 4.832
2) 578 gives 5.392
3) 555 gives 6.438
